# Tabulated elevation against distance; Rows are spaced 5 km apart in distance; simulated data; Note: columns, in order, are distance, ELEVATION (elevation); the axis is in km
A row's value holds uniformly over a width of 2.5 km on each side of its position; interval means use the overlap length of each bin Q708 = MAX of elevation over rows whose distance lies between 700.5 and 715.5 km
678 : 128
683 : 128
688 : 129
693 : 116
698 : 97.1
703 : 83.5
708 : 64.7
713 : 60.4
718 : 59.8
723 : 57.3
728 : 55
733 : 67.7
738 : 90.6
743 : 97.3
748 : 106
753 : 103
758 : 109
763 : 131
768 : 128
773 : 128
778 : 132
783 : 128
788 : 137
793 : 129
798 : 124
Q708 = 83.5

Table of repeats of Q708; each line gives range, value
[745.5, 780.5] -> 132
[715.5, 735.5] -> 67.7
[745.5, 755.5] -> 106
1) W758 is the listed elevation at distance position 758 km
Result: 109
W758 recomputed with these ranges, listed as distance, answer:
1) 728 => 55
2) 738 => 90.6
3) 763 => 131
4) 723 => 57.3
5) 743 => 97.3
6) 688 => 129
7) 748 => 106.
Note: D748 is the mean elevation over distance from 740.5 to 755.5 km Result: 102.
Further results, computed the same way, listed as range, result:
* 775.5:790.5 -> 132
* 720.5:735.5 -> 60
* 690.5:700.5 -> 107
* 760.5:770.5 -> 130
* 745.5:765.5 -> 112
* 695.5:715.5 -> 76.4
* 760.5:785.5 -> 129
